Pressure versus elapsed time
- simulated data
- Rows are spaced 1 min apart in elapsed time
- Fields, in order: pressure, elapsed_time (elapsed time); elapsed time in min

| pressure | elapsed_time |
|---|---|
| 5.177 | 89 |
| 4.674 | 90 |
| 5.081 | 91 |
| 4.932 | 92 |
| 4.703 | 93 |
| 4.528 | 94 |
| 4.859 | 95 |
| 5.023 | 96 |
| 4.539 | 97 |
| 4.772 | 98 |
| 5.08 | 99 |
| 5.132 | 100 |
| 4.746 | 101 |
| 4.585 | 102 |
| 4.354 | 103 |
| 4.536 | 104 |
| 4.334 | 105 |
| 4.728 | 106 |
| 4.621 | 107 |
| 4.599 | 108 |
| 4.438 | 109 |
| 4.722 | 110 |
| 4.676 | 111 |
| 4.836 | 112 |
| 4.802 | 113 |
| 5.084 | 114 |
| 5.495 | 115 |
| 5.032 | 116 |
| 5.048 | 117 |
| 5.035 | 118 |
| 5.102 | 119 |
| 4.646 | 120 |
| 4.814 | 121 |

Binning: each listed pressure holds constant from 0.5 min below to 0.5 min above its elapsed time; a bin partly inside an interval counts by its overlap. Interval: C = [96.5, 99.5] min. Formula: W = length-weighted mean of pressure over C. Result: 4.8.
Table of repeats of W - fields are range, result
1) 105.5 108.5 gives 4.65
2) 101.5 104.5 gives 4.49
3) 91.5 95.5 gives 4.76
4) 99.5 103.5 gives 4.7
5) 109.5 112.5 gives 4.74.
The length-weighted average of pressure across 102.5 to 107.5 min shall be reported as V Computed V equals 4.51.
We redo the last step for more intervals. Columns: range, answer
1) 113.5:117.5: 5.16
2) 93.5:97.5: 4.74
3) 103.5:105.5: 4.43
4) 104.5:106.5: 4.53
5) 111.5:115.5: 5.05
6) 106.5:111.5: 4.61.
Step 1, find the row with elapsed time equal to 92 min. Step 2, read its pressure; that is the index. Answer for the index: 4.932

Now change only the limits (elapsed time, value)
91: 5.081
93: 4.703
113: 4.802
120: 4.646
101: 4.746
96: 5.023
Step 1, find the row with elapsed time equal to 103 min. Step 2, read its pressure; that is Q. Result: 4.354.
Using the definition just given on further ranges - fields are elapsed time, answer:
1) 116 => 5.032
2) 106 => 4.728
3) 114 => 5.084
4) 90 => 4.674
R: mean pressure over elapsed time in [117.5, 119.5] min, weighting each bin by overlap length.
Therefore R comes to 5.07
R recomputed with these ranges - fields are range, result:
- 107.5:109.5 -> 4.52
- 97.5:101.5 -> 4.93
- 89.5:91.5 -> 4.88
